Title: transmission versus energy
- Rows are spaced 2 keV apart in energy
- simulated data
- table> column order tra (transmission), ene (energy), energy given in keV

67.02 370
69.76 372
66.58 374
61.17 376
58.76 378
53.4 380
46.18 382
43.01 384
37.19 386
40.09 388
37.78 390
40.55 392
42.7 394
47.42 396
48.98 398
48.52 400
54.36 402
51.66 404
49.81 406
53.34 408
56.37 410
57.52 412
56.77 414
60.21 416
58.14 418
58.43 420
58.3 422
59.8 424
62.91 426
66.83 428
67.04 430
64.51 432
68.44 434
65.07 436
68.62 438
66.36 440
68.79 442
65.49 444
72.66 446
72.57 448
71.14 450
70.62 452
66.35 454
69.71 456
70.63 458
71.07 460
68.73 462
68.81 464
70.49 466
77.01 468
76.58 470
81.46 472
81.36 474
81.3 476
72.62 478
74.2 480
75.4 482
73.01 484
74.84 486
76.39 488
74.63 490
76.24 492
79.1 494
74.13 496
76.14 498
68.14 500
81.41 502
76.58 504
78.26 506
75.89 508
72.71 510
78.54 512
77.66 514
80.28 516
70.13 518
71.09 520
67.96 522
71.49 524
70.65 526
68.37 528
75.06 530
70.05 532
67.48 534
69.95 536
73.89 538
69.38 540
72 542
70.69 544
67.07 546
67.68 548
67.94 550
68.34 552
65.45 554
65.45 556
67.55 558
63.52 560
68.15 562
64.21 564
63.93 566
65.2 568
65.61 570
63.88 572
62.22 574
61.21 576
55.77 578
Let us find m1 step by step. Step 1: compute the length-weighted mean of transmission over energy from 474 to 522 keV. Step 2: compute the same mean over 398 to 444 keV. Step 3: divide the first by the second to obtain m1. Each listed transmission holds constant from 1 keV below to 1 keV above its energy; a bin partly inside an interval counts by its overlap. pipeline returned 1.3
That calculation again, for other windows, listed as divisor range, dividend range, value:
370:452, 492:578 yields 1.22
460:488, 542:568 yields 0.89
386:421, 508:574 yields 1.38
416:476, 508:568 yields 1.02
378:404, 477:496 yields 1.64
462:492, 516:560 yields 0.92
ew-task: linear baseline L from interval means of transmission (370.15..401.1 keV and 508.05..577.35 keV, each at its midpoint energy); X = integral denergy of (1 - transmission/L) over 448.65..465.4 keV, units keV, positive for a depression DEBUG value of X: -3.2 keV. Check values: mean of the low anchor 50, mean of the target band 69.7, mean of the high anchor 69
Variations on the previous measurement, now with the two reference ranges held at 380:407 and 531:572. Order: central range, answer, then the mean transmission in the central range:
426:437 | -3.3 keV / 66.1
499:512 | -3.1 keV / 75.7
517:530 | -1.4 keV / 70.3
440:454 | -4.4 keV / 69.7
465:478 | -4.9 keV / 77.6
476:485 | -2.6 keV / 74.6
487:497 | -2.8 keV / 76.1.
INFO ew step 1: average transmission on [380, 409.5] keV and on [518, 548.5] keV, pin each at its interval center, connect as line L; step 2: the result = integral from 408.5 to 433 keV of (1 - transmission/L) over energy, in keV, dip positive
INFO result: -4.6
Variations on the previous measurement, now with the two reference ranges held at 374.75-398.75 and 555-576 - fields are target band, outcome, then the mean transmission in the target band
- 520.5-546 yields -3.7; 70.5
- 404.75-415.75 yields -1.4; 55.1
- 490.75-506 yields -4.8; 76.1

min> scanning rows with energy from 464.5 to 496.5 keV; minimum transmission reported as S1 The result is 70.49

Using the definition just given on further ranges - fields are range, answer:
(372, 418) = 37.19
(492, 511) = 68.14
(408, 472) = 53.34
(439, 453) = 65.49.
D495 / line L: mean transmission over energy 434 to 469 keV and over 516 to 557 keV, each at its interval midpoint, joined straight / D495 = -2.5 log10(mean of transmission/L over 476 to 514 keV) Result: -0.09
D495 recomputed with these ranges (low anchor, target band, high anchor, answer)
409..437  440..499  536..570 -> -0.154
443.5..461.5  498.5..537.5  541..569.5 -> -0.080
